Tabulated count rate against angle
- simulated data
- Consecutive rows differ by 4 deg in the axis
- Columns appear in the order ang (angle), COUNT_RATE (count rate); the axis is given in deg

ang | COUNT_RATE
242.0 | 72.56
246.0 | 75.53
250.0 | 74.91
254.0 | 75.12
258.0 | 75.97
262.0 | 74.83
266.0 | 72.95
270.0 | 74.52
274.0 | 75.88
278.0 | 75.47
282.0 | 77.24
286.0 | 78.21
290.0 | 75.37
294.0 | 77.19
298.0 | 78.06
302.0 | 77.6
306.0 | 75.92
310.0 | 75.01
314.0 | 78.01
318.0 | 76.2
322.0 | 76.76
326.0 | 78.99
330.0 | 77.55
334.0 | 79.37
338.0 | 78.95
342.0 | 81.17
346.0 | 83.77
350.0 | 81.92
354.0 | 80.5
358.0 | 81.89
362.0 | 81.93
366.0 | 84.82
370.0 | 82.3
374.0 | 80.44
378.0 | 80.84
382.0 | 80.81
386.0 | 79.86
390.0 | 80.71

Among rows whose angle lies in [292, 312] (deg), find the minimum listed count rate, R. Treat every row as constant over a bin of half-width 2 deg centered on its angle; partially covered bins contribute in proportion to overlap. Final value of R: 75.01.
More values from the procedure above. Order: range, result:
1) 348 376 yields 80.44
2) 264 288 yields 72.95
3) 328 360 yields 77.55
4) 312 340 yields 76.2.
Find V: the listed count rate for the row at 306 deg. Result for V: 75.92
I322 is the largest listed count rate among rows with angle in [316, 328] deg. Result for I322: 78.99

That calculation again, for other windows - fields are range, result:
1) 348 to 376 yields 84.82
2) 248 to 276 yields 75.97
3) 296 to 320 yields 78.06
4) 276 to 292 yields 78.21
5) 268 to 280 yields 75.88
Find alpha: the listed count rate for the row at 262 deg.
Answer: 74.83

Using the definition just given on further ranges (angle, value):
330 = 77.55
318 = 76.2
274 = 75.88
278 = 75.47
